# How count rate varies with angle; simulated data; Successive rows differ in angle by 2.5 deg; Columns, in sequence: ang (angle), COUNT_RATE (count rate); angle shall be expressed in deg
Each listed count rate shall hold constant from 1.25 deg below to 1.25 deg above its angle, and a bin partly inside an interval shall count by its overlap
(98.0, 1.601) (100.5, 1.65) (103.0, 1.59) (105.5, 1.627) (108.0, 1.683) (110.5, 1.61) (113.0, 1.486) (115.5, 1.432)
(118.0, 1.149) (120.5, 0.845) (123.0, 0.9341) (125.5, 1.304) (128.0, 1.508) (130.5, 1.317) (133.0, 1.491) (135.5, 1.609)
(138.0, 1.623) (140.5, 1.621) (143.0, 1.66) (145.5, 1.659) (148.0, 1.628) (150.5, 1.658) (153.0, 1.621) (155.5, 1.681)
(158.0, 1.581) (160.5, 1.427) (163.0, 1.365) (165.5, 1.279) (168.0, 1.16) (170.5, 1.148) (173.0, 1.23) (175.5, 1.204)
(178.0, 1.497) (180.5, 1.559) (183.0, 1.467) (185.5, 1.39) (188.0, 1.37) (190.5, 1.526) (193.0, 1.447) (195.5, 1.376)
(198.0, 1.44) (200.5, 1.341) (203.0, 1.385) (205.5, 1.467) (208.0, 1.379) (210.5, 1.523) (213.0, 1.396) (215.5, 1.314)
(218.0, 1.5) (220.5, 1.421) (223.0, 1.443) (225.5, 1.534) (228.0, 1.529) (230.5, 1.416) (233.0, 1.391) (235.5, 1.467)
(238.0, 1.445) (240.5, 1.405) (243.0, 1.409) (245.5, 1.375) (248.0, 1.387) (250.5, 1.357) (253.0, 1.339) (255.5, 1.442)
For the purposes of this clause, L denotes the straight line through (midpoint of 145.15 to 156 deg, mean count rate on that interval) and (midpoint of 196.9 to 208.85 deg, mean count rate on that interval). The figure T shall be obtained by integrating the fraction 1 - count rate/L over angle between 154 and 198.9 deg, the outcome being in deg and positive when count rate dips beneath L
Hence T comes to 3.7 deg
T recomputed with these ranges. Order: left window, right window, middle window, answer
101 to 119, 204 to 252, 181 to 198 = 0.3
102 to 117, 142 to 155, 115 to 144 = 4.3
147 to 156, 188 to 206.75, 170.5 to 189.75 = 1.6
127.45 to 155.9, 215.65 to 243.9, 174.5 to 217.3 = 2.3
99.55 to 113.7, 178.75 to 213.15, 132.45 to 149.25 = -0.8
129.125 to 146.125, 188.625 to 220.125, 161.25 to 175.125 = 2.4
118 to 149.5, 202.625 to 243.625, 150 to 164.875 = -1.2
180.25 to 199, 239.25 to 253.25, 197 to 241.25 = -0.7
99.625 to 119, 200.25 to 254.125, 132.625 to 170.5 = -0.9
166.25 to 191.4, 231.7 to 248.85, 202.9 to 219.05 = -0.5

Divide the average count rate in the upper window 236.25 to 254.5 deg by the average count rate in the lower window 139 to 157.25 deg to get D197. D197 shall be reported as 0.85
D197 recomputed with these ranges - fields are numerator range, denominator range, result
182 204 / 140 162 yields 0.88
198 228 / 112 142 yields 1.05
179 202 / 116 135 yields 1.15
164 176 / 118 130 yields 1.04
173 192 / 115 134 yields 1.15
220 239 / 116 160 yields 1.00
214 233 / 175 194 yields 1.00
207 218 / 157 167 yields 1.01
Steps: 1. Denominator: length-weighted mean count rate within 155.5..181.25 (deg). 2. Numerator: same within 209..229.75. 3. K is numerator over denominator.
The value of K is 1.07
